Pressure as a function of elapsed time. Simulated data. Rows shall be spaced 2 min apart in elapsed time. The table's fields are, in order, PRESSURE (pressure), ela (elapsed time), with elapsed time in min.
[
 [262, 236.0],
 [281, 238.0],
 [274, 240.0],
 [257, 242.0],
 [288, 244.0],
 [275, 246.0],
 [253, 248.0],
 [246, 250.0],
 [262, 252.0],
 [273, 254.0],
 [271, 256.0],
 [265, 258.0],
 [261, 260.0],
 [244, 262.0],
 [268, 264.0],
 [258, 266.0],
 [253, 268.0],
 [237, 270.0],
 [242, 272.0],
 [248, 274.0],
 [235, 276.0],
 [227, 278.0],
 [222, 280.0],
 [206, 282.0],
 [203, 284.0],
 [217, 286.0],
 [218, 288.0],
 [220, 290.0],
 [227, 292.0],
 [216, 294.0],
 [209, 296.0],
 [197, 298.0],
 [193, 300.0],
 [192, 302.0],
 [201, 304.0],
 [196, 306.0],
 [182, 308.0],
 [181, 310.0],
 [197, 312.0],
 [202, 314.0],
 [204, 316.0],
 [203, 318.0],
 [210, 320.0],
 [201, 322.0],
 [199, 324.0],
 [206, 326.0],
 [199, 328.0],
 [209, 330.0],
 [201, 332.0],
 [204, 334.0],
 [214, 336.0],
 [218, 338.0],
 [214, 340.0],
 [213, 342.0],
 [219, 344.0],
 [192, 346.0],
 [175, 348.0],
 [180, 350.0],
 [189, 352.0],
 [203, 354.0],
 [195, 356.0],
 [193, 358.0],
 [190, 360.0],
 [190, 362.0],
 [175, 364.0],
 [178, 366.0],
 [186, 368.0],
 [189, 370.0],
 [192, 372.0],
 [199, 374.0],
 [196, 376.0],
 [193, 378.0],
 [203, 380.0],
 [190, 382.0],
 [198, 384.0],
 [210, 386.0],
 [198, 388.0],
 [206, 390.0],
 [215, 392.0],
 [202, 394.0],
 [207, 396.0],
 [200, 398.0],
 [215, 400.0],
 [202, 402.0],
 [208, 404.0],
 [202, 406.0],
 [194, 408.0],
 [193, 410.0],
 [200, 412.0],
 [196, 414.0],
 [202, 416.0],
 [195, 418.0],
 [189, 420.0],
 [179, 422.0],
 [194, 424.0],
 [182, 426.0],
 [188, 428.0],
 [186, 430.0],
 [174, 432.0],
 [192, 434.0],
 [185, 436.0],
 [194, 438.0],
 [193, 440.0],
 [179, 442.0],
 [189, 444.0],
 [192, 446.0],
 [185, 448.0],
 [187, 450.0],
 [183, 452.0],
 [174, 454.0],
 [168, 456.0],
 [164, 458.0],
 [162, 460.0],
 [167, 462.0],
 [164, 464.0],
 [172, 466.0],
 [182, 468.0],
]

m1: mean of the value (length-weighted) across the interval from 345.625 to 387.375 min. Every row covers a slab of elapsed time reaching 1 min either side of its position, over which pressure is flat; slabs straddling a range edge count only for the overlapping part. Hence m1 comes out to 191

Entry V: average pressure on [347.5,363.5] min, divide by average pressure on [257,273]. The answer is 0.75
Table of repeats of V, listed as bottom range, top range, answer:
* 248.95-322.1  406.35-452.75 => 0.84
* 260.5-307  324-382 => 0.88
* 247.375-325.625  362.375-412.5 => 0.88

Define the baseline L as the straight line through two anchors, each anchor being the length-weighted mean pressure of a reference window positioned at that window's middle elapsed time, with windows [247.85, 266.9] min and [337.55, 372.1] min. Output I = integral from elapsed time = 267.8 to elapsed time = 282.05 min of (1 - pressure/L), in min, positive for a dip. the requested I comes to 0.8 min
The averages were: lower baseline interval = 260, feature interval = 235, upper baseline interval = 194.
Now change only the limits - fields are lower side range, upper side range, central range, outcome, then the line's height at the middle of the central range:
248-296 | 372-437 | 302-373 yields 6.89 min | 218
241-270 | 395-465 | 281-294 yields 1.72 min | 248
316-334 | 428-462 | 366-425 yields -2.33 min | 191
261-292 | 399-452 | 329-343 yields 0.40 min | 217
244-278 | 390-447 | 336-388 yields 5.03 min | 217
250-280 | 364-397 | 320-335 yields 1.28 min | 222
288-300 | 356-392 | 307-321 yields 0.72 min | 208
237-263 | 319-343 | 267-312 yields 4.40 min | 237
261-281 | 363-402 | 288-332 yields 4.82 min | 227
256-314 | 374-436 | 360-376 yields 1.32 min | 205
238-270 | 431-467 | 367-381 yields 1.15 min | 211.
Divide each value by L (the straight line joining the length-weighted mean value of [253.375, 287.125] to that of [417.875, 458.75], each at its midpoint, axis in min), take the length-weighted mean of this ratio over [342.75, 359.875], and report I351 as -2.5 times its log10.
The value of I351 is 0.11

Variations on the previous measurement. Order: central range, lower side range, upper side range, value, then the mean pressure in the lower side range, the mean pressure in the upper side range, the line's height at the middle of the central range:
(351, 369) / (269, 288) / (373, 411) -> 0.11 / 226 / 202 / 208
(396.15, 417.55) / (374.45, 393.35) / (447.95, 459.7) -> -0.05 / 201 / 175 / 193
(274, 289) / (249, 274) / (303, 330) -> 0.07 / 256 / 199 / 235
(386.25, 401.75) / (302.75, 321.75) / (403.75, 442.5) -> -0.07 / 197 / 191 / 193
